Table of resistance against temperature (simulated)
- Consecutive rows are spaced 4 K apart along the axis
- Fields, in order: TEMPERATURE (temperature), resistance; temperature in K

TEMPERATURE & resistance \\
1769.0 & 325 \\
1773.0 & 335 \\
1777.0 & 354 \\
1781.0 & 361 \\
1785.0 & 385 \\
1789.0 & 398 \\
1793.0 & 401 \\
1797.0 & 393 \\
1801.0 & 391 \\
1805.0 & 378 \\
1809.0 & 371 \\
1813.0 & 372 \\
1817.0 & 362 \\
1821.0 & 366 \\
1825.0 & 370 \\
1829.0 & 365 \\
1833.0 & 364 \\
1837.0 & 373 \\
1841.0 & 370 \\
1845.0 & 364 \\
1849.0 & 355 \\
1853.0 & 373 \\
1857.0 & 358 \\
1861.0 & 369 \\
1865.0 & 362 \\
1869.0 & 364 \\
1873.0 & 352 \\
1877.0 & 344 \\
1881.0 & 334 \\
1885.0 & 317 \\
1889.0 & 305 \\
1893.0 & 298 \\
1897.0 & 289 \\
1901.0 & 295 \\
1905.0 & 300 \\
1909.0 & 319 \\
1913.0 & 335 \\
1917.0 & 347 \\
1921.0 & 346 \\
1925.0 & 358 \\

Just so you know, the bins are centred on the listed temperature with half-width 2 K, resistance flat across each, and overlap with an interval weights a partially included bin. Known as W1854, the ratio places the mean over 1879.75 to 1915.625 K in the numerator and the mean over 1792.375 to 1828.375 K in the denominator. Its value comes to 0.82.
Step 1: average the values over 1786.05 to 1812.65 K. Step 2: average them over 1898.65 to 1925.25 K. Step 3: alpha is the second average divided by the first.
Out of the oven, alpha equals 0.84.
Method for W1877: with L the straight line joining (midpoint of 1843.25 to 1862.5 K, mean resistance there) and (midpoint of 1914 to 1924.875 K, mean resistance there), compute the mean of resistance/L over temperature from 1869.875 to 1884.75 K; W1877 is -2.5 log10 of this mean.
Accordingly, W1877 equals 0.05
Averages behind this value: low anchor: 364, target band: 342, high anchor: 347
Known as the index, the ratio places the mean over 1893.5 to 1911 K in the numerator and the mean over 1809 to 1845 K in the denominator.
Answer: 0.82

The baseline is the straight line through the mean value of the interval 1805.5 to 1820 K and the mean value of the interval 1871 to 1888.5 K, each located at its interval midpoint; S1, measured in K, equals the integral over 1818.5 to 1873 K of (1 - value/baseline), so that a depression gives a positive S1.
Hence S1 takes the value -2.07 K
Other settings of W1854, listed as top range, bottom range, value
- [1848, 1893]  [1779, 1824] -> 0.91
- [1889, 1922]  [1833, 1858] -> 0.86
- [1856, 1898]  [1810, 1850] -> 0.92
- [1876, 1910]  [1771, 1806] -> 0.82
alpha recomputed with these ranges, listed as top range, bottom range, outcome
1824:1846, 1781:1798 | 0.94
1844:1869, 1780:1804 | 0.93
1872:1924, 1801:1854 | 0.87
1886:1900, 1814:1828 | 0.81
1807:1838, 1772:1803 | 0.97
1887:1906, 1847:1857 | 0.82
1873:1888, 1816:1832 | 0.91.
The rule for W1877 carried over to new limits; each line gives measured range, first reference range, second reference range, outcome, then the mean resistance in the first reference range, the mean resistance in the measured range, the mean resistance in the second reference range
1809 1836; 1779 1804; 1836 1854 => 0.02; 388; 367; 366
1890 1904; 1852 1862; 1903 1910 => 0.08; 366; 295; 308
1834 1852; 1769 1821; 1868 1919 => -0.05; 373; 366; 322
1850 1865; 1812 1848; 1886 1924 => -0.05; 367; 365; 316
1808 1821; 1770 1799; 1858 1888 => -0.01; 374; 368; 348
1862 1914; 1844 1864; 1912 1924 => 0.09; 364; 325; 345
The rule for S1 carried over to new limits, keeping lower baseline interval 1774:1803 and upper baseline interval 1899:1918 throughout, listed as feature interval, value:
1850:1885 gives -1.5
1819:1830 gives -0.1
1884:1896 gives 0.9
